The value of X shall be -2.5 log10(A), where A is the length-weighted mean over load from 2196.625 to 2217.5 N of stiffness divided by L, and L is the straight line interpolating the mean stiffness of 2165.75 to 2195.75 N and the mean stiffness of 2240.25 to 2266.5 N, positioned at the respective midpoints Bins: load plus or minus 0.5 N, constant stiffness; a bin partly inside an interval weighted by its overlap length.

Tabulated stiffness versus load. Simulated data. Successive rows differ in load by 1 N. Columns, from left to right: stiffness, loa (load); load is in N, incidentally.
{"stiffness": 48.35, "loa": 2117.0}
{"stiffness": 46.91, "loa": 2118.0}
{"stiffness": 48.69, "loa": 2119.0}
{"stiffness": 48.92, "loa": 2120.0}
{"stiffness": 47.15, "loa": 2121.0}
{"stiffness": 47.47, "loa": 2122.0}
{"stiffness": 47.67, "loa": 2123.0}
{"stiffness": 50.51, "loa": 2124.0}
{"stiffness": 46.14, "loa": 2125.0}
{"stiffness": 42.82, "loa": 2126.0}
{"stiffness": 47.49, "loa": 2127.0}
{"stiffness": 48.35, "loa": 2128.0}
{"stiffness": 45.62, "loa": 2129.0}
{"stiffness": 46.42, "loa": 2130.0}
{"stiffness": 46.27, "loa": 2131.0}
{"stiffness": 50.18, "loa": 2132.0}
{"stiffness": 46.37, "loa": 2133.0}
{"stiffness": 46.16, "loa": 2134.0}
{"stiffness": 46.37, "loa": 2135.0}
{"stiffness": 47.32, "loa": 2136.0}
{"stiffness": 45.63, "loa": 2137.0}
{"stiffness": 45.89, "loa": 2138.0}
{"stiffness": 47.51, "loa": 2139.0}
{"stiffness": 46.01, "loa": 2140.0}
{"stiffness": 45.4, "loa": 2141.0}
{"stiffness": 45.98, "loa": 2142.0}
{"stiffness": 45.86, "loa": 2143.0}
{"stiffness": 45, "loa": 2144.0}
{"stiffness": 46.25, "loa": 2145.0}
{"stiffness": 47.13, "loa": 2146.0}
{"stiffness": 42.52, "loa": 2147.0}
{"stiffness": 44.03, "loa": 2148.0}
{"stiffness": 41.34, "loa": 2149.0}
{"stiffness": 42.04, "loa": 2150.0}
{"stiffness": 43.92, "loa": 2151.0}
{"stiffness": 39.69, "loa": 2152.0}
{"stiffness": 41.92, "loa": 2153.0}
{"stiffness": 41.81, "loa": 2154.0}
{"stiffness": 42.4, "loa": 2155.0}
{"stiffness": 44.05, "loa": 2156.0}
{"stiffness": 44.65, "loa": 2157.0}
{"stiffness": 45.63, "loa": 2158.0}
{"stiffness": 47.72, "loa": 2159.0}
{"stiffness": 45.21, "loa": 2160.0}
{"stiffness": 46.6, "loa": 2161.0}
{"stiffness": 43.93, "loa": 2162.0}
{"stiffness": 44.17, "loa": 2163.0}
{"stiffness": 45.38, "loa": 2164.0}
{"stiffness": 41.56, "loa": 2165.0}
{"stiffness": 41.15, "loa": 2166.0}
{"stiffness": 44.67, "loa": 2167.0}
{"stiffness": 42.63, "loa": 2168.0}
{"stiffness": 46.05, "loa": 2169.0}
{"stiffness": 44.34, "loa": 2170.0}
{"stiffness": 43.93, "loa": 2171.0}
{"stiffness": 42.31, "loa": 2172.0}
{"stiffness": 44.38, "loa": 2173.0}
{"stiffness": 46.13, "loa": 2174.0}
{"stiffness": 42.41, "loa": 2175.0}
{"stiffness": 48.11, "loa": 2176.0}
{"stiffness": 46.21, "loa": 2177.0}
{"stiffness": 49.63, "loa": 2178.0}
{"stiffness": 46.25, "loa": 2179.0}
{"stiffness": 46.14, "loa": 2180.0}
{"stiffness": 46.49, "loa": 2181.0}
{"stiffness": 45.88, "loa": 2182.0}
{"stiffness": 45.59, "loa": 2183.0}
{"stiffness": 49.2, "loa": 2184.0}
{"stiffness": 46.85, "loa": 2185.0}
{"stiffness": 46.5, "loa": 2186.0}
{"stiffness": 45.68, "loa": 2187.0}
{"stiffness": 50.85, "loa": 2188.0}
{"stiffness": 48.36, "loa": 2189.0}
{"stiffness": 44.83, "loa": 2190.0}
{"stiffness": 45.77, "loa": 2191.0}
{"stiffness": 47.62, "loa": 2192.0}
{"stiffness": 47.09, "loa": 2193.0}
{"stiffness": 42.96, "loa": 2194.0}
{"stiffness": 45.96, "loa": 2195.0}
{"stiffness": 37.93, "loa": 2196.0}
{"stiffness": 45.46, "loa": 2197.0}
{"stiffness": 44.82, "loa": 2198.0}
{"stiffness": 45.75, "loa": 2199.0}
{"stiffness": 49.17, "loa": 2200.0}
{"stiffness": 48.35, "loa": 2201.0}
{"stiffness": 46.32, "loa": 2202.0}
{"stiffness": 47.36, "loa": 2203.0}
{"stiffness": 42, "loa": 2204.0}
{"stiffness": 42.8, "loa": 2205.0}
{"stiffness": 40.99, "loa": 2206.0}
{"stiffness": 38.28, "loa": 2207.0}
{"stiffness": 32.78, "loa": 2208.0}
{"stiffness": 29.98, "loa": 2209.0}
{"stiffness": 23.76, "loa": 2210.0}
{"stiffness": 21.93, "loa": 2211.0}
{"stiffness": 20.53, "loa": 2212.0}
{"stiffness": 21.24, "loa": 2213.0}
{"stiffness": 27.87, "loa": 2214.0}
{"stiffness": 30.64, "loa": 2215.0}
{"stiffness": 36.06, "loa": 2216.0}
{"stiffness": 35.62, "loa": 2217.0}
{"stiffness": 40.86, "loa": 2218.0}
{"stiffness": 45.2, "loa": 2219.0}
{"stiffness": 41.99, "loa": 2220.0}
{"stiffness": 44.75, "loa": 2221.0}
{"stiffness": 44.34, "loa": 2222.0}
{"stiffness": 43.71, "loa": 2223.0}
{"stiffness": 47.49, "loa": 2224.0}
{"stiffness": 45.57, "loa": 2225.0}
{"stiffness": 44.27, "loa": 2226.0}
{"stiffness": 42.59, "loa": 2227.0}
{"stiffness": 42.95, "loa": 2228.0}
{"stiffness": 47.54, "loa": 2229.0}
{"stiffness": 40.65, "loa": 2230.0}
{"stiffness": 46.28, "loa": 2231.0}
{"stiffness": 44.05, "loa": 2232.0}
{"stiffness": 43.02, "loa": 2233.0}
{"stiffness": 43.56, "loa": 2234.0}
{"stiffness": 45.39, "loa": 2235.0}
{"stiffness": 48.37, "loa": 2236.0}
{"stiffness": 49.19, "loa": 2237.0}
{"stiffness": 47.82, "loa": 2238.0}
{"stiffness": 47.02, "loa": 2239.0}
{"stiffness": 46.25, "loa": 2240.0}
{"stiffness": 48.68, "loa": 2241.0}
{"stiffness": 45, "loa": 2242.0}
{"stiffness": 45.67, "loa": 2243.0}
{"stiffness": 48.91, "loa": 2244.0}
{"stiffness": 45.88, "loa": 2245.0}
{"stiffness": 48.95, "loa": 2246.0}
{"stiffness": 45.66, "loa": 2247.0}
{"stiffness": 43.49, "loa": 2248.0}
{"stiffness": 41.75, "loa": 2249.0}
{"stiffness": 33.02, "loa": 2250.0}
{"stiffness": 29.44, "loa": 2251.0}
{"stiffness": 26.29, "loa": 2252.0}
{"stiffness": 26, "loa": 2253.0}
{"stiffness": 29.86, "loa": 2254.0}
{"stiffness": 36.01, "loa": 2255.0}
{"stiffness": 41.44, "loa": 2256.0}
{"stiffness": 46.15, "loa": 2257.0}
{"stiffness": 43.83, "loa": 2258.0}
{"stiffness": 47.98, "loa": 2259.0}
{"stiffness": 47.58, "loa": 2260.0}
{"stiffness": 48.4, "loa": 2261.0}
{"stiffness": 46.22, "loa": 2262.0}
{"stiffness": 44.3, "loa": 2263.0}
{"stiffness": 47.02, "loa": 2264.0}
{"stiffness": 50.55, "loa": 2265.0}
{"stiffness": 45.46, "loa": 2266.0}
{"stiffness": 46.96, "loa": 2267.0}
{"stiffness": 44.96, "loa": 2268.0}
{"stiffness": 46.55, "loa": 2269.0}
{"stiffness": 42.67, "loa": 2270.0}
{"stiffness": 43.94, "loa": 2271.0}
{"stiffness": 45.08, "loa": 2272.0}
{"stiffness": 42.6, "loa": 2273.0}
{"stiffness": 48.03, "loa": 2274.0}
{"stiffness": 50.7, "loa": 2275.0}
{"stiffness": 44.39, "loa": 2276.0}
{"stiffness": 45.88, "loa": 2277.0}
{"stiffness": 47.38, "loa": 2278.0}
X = 0.21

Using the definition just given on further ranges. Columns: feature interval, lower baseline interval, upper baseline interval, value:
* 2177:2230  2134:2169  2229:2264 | 0.04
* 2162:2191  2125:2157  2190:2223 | -0.09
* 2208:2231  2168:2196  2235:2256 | 0.16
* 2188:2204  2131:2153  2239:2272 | -0.04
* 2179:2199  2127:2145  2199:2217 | -0.19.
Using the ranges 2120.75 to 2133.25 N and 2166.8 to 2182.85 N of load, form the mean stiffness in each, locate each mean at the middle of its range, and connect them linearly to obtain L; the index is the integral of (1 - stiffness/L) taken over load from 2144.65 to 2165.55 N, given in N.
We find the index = 1.0 N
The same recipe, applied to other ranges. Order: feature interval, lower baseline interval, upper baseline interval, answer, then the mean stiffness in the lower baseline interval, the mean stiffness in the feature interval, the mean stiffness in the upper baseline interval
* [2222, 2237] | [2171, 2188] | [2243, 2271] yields -0.3 N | 46.2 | 44.8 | 42.5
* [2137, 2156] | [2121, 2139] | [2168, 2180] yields 0.9 N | 46.9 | 44.2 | 45.3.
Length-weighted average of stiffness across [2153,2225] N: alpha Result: 42.6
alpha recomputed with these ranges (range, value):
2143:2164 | 44.1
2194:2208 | 43.8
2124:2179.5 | 45.1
